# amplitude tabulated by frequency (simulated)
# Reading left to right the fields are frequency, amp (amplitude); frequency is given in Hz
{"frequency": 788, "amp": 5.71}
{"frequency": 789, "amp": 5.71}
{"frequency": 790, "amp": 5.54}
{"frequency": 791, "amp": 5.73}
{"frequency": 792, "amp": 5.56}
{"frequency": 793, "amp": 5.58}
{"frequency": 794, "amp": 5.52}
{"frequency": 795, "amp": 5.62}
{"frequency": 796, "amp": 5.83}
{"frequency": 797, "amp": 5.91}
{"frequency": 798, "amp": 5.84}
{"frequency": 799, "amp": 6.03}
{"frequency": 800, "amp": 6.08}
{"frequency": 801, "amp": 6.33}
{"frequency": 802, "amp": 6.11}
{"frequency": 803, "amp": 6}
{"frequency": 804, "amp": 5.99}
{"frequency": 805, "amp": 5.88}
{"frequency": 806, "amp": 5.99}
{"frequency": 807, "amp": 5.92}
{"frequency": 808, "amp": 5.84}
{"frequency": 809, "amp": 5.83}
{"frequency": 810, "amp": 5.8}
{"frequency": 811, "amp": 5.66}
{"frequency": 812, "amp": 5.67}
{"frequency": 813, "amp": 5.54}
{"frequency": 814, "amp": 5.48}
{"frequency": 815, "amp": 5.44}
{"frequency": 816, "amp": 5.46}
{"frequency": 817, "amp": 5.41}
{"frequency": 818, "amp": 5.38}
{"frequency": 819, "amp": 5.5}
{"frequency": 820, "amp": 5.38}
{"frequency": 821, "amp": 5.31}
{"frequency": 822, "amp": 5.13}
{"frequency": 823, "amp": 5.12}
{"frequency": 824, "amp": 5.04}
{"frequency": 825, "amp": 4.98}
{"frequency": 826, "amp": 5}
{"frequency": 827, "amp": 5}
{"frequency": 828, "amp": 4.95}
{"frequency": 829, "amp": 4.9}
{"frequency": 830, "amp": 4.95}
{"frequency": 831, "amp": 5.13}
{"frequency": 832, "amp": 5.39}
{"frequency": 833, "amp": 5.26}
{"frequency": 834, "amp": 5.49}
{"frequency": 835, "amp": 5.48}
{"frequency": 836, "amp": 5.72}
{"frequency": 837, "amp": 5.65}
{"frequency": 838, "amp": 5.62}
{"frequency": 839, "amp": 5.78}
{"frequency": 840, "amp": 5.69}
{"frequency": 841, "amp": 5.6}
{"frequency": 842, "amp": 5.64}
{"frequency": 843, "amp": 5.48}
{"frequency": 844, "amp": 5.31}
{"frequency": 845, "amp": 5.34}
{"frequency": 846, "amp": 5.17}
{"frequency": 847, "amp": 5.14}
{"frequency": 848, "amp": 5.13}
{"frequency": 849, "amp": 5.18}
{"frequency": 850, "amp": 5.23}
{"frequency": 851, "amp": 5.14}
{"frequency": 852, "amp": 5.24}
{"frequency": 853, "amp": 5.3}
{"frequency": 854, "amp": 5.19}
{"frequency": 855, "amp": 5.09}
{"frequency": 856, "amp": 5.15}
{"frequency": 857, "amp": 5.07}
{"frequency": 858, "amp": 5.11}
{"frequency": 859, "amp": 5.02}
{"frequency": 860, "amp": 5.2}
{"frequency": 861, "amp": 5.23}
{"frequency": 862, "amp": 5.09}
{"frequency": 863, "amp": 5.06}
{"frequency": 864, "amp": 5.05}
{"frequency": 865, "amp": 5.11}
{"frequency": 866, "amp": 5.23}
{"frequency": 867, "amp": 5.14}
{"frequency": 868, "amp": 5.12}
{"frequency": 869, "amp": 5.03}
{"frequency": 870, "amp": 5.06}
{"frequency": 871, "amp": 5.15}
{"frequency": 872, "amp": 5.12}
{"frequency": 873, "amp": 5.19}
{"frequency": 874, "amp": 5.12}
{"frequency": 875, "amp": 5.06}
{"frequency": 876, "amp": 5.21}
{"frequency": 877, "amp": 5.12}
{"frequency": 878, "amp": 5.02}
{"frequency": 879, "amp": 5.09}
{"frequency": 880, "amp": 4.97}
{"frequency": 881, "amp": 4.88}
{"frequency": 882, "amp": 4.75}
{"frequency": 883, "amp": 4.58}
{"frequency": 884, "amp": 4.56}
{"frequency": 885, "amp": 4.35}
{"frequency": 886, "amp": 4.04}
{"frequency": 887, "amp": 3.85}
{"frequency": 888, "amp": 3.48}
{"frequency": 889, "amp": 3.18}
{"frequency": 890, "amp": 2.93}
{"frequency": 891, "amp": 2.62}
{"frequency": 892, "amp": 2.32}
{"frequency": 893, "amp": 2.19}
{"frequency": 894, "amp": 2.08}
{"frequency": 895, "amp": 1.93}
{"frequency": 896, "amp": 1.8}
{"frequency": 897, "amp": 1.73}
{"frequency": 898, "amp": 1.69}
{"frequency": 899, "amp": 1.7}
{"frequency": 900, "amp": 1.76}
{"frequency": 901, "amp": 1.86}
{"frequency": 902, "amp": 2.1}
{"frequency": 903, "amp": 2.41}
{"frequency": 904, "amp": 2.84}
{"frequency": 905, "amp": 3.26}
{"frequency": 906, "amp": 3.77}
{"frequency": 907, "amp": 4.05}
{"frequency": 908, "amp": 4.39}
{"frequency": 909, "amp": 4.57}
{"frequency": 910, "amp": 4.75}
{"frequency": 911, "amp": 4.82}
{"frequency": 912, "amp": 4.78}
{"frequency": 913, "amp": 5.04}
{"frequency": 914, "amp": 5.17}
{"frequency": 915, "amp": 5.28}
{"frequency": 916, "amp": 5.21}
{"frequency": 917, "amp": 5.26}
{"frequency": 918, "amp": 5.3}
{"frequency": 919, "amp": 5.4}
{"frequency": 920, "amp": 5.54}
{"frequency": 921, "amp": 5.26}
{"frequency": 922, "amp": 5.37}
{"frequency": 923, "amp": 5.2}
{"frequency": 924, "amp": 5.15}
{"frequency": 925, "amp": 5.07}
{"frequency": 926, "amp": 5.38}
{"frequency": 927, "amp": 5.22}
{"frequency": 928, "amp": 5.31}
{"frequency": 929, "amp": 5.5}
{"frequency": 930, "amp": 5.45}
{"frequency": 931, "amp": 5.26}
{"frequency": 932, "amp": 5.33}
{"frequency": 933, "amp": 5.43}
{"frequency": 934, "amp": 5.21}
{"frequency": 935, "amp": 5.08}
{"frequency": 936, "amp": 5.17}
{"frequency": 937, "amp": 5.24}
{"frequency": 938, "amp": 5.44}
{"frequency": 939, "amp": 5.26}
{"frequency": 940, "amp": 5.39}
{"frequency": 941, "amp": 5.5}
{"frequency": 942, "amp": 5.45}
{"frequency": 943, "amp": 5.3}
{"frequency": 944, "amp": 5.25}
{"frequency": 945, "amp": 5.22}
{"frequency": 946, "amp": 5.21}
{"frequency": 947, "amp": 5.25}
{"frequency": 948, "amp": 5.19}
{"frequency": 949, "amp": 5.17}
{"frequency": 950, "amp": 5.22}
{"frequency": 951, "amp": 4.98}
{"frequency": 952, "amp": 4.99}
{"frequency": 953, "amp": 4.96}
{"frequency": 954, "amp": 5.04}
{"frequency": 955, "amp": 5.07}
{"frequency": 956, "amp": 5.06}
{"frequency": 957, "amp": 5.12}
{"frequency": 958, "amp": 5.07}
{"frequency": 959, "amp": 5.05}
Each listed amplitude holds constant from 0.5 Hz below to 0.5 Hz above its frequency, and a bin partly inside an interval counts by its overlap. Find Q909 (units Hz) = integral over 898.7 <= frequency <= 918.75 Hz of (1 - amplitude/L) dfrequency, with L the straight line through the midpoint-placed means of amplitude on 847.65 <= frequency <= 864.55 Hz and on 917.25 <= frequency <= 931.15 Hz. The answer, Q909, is 5.0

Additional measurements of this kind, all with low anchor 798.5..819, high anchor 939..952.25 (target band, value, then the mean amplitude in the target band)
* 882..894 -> 4.4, 3.46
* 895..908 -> 7.1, 2.47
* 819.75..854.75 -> 2.4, 5.29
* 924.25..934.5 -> 0.0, 5.31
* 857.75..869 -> 0.9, 5.12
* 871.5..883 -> 1.0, 5.03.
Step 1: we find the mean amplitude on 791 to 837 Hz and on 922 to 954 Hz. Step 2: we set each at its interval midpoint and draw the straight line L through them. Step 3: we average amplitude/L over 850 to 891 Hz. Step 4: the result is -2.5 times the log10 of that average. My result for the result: 0.12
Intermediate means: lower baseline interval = 5.55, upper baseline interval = 5.25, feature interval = 4.83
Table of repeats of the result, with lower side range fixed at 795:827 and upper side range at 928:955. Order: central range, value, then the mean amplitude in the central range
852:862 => 0.07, 5.15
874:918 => 0.39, 3.77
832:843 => -0.01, 5.58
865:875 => 0.07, 5.12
